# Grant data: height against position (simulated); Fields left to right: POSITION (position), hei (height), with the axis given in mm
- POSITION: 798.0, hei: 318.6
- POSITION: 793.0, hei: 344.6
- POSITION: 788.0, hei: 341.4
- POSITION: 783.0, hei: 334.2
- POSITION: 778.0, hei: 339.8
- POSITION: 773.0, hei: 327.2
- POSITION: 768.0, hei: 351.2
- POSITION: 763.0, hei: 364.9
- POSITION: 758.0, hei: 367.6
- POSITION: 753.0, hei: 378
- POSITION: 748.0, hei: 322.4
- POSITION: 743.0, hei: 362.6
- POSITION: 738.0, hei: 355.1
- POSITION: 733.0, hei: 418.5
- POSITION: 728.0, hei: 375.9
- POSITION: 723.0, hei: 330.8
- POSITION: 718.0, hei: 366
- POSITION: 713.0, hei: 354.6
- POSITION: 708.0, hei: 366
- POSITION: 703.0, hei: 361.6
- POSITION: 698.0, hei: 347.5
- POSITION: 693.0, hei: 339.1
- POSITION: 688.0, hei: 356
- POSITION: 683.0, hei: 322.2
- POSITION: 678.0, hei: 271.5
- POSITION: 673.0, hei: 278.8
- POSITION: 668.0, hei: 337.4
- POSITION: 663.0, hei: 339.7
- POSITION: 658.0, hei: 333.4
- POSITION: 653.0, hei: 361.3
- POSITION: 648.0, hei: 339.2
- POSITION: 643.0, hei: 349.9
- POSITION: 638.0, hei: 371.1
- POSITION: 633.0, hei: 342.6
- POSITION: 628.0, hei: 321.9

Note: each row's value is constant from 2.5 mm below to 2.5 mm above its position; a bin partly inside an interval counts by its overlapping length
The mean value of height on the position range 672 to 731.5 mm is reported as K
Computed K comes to 342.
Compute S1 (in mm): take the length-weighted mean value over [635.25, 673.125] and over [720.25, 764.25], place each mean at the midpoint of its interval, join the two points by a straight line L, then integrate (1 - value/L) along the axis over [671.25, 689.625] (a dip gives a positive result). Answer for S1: 2.3 mm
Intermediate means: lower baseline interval 343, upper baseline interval 364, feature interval 306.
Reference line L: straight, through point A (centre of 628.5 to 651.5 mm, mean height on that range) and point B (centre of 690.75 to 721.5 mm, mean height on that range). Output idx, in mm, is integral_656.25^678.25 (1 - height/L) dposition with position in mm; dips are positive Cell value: 2.23 mm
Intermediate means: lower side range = 349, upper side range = 355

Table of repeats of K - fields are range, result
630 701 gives 335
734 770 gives 360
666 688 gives 308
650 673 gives 336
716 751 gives 362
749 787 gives 350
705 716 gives 361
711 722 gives 357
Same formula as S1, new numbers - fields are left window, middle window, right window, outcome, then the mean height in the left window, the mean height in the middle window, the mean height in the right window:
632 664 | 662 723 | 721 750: 3.3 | 349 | 336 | 362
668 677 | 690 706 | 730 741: -0.9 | 294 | 350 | 385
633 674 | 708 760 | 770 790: -3.9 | 341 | 363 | 336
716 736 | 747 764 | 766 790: -0.4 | 373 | 361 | 338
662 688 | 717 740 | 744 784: -2.4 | 313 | 370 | 349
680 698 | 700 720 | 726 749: -0.6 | 338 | 362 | 370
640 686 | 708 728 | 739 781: -0.9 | 327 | 356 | 352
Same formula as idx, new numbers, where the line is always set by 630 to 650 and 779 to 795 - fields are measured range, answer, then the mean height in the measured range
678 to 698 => 0.87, 332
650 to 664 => 0.16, 345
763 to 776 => -0.11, 344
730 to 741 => -1.33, 385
